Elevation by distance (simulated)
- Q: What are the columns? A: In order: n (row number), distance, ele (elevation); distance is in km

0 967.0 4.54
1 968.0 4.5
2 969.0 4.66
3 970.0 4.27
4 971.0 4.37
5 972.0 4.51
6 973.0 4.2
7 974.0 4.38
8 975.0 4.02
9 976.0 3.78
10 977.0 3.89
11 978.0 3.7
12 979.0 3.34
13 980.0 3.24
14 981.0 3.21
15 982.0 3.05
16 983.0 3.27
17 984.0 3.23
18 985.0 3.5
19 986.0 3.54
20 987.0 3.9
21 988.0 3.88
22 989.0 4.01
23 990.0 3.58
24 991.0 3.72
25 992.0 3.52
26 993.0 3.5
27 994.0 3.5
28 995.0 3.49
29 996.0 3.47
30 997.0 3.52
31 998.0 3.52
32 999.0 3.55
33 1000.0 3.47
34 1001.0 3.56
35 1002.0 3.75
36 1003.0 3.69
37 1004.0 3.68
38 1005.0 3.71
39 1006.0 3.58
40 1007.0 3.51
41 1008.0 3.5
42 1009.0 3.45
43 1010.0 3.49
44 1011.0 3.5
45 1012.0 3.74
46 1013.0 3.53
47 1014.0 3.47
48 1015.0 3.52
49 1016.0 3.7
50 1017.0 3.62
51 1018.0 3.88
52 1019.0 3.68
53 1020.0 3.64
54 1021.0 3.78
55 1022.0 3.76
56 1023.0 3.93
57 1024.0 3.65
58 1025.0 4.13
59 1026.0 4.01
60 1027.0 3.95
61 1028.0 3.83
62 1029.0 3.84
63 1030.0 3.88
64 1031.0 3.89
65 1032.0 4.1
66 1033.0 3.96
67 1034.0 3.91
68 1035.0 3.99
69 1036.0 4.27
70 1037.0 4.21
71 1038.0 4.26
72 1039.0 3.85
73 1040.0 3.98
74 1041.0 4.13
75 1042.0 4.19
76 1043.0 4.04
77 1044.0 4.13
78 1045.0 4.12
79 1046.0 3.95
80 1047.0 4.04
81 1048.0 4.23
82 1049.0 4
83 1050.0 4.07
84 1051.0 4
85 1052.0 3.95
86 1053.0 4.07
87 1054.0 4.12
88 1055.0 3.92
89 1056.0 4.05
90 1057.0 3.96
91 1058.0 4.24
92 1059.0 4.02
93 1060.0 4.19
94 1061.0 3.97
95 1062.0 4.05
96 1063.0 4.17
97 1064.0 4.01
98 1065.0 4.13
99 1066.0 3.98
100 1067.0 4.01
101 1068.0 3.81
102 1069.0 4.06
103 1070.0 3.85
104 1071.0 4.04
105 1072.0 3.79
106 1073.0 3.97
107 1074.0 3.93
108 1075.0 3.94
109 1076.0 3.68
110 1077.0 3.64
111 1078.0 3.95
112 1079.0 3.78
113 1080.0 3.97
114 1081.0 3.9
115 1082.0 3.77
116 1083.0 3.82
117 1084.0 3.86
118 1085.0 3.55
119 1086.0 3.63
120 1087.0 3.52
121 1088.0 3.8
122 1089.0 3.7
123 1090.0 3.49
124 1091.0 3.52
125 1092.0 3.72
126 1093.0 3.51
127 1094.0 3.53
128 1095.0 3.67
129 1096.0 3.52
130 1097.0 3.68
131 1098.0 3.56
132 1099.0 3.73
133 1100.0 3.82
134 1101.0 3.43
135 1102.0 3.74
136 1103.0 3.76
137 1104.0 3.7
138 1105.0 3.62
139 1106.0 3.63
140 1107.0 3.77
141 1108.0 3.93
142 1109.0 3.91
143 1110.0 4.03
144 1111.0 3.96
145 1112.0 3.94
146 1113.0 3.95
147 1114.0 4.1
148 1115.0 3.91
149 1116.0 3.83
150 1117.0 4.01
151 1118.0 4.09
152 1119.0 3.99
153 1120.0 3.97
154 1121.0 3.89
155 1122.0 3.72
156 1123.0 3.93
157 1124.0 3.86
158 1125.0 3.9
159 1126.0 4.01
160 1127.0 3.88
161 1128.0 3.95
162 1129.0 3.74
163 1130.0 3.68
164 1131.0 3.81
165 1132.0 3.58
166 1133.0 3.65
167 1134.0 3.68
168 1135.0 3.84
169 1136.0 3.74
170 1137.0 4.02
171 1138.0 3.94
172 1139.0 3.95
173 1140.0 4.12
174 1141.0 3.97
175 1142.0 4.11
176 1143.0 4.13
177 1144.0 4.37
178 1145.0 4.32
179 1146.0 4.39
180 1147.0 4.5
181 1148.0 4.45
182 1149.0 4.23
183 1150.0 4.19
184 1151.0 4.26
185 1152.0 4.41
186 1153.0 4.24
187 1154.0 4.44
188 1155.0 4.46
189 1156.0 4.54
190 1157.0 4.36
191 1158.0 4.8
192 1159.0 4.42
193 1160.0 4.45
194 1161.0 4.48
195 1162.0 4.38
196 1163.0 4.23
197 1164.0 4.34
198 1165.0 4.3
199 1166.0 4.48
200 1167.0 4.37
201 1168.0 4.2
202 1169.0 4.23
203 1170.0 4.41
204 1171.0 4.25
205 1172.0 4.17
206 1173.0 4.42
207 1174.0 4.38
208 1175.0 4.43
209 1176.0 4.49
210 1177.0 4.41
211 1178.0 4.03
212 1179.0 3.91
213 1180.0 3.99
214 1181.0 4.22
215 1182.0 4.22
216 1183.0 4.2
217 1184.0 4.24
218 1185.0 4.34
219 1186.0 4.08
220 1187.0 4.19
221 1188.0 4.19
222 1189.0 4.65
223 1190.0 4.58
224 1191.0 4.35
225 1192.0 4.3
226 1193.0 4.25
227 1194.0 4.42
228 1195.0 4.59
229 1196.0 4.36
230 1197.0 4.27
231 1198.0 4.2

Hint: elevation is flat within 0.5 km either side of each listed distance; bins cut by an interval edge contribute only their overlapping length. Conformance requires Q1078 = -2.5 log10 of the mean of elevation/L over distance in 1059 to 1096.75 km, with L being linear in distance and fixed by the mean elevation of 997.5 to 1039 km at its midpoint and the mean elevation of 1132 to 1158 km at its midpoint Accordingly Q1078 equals 0.04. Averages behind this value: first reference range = 3.76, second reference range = 4.17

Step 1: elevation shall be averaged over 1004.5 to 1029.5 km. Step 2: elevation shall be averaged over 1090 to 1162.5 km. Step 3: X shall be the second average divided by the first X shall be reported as 1.08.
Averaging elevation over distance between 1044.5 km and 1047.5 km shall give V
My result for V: 4.04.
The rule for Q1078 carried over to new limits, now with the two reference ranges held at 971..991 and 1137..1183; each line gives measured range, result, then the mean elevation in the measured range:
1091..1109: 0.12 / 3.67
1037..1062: -0.04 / 4.06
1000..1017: 0.06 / 3.58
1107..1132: 0.07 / 3.91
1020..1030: 0.00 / 3.86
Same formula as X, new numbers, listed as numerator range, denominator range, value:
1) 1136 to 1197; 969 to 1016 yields 1.17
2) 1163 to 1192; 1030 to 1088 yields 1.08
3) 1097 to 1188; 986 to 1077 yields 1.06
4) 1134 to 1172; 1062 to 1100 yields 1.13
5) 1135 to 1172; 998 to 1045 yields 1.13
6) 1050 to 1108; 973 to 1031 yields 1.05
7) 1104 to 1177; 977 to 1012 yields 1.16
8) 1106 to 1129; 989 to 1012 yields 1.10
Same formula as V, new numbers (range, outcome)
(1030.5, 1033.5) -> 3.98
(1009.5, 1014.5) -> 3.55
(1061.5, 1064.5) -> 4.08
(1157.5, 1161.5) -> 4.54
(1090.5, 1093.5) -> 3.58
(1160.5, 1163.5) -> 4.36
